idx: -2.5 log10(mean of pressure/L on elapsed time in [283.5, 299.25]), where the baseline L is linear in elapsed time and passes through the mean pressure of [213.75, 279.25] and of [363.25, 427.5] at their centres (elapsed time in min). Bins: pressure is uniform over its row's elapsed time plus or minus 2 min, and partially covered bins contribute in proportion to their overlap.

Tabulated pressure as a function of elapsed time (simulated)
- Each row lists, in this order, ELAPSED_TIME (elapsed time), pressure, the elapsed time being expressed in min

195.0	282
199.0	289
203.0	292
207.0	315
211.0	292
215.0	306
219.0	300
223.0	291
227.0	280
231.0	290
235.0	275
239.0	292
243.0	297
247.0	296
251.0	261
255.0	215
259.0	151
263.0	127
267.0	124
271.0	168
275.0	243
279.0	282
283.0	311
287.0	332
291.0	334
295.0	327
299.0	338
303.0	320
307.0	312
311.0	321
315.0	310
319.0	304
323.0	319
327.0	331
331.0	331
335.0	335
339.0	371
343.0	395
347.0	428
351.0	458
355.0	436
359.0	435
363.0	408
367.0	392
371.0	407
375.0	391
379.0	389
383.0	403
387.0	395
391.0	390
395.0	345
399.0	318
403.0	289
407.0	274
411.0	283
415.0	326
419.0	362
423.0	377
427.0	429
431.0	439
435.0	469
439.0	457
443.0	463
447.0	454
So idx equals -0.18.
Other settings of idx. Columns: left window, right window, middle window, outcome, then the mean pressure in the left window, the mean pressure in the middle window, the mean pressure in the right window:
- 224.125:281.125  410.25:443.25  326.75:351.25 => -0.18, 237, 376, 402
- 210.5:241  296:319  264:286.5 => 0.33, 291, 228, 319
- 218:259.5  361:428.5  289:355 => -0.09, 271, 349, 363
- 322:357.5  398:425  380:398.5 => -0.12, 381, 378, 318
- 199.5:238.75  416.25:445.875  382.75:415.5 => 0.21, 293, 333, 426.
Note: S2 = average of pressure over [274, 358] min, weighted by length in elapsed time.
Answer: 342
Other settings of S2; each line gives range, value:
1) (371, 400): 380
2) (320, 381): 387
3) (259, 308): 262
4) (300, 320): 315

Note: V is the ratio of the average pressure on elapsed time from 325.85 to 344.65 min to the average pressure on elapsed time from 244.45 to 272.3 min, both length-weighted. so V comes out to 1.81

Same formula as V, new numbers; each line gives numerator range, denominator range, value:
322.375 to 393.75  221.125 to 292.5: 1.54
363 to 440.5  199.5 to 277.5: 1.48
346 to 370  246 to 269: 2.22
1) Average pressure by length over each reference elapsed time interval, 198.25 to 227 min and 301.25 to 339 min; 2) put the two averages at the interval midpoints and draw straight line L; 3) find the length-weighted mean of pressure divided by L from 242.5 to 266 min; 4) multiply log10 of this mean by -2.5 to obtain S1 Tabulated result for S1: 0.38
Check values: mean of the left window 297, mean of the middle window 216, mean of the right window 323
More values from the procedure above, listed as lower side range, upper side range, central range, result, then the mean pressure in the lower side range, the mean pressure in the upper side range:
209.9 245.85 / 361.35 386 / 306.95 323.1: 0.14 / 292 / 398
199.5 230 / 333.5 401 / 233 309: 0.25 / 296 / 394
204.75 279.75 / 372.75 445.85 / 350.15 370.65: -0.23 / 253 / 379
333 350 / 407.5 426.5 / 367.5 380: -0.08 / 387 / 339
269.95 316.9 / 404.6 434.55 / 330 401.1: -0.17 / 302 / 361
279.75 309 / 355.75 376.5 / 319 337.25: 0.11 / 323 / 409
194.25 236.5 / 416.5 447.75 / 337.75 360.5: -0.12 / 292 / 429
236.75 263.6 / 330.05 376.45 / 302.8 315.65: 0.05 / 240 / 401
